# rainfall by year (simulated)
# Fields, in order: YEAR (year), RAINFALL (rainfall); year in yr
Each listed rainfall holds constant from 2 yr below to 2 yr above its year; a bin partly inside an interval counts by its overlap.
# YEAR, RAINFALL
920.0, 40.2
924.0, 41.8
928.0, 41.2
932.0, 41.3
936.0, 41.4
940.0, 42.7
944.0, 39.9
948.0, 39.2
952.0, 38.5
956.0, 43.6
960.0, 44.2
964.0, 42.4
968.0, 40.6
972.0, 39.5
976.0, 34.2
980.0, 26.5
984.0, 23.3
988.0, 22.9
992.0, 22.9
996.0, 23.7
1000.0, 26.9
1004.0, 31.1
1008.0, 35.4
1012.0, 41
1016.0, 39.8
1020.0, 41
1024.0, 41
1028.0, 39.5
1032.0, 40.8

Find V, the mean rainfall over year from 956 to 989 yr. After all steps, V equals 35.1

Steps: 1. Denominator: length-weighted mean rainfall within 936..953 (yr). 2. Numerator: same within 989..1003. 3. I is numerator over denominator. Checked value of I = 0.62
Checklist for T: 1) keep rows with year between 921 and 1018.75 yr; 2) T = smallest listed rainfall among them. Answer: 22.9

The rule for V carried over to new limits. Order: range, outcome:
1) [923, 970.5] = 41.4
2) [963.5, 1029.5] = 33.4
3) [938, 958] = 40.8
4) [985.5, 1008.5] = 26.5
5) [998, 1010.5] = 31.5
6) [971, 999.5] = 27.1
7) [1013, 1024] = 40.6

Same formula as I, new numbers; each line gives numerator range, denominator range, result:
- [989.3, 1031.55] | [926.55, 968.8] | 0.83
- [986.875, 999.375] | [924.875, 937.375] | 0.57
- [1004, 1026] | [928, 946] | 0.94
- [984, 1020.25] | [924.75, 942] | 0.74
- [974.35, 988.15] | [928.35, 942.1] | 0.65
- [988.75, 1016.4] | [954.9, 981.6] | 0.79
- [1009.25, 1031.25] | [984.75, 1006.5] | 1.57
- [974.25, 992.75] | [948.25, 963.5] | 0.62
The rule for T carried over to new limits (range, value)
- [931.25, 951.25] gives 39.2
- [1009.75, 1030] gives 39.5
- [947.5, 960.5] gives 38.5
